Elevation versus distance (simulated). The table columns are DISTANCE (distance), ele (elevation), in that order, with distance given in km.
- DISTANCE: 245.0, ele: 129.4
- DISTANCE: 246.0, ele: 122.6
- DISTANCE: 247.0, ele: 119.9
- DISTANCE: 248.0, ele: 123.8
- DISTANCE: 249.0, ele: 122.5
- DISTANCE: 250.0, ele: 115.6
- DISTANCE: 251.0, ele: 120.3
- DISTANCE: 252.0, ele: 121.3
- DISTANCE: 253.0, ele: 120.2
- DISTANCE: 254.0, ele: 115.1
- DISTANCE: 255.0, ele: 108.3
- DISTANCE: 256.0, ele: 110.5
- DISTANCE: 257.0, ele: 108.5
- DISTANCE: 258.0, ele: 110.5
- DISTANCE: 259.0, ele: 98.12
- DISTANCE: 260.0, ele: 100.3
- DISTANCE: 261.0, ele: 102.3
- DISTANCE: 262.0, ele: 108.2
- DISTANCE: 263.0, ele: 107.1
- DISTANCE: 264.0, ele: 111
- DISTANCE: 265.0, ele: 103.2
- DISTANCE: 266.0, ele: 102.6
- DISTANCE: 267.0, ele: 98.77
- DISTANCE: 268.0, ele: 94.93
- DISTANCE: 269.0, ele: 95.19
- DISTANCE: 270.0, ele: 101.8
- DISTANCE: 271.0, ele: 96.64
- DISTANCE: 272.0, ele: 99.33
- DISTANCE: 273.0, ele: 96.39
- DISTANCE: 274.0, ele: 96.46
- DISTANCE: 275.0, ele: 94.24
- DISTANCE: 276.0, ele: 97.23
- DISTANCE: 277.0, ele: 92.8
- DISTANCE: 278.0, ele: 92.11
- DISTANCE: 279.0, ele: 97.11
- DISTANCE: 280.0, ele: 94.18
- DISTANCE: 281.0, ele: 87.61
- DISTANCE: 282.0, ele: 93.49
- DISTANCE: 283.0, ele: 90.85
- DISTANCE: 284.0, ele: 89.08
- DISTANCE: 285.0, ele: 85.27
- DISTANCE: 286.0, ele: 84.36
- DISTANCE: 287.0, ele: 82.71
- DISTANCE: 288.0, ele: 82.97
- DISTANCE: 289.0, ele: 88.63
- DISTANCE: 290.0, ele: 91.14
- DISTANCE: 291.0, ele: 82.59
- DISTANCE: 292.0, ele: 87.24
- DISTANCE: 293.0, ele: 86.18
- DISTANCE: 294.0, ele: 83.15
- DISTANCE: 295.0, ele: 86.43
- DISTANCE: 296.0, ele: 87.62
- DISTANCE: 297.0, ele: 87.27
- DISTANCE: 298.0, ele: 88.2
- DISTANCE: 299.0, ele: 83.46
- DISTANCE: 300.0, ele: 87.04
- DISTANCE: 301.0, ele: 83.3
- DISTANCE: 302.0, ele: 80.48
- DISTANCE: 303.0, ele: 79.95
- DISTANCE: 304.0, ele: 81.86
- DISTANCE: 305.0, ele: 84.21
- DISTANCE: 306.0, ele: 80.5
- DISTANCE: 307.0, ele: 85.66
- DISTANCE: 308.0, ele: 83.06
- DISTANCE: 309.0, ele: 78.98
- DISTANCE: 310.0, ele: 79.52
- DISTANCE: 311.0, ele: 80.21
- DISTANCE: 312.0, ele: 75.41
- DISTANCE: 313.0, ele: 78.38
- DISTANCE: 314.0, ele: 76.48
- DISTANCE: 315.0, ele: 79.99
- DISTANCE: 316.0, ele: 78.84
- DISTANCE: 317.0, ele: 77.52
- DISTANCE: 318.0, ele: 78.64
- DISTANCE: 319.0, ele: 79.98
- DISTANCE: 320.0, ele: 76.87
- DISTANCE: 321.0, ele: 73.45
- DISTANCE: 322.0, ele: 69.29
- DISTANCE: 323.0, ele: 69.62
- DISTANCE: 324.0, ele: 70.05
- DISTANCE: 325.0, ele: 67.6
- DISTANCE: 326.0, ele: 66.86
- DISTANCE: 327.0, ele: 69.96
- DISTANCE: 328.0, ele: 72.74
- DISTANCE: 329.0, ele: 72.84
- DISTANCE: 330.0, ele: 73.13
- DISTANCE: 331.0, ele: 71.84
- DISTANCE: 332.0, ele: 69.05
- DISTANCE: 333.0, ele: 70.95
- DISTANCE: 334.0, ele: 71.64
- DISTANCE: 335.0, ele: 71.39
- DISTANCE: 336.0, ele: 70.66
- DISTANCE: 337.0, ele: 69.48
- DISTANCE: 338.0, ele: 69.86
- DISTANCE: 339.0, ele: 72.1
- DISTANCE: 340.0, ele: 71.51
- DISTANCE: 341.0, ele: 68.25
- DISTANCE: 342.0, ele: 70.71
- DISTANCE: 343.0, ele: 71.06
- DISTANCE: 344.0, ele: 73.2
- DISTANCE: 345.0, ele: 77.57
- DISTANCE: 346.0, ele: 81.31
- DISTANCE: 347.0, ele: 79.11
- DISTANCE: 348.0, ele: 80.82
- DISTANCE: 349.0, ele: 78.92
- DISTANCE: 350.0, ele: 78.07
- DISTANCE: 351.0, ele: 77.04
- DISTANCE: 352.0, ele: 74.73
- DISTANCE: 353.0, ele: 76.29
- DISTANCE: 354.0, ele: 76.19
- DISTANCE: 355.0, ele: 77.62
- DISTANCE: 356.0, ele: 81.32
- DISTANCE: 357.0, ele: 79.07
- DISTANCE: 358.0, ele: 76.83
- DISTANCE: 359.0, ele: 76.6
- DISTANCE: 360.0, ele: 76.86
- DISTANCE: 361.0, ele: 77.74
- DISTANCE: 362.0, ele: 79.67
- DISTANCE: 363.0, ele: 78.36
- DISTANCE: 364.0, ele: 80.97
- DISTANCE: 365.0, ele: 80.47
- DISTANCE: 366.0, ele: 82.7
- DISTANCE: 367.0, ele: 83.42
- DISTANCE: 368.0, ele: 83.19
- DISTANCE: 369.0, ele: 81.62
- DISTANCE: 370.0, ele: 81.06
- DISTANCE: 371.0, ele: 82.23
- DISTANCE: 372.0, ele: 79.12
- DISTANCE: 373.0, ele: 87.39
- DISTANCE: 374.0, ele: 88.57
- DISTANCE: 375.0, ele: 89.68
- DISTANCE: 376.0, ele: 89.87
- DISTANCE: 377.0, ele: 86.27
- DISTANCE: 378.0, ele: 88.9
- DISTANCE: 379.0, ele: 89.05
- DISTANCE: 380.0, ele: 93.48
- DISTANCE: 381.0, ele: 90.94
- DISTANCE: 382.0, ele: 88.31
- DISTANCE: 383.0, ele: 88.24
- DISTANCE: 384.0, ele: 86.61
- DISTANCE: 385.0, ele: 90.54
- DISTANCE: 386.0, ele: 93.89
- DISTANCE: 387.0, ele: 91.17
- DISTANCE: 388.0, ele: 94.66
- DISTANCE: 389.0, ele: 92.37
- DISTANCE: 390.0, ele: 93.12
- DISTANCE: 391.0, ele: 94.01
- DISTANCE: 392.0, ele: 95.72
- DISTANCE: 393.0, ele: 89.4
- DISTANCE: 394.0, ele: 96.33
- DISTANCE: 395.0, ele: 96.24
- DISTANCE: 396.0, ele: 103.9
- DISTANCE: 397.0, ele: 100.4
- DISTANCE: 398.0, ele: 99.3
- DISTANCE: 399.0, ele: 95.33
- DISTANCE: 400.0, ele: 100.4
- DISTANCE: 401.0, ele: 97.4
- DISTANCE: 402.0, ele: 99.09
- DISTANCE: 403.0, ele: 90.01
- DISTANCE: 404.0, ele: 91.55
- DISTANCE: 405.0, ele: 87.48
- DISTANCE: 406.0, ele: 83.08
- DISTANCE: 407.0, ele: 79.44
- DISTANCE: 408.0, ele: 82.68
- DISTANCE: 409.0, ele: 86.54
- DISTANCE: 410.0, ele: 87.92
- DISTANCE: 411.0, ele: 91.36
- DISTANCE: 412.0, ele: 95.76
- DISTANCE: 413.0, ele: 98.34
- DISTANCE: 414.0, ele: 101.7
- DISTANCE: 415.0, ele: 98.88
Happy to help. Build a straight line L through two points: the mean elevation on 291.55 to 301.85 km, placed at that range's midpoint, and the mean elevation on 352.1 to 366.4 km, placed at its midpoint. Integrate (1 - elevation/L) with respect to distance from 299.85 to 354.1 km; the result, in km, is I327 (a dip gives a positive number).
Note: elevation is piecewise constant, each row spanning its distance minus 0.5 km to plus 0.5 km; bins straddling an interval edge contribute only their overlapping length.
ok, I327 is 4.4 km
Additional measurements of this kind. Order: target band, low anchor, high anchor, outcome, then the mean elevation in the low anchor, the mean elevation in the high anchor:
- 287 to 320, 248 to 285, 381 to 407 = 5.7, 103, 93.2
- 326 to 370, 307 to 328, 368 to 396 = 3.6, 75.7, 89.7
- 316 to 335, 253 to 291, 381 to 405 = 4.7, 97.6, 94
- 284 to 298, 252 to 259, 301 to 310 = 0.7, 112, 81.8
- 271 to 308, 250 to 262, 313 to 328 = 1.4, 111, 74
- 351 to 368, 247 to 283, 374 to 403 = 3.0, 104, 93.2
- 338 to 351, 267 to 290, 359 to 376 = 1.5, 92.5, 82.1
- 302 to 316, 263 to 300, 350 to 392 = 1.5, 92.1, 84.5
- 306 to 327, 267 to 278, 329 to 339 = 0.6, 96.4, 71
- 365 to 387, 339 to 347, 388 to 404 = 0.2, 73.7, 96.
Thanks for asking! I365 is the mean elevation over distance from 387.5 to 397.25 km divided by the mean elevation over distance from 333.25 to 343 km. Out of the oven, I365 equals 1.35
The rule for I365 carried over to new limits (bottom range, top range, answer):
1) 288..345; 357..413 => 1.14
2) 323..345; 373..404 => 1.31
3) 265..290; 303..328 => 0.82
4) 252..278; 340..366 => 0.75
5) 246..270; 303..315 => 0.73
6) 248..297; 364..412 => 0.91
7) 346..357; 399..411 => 1.15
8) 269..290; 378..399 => 1.01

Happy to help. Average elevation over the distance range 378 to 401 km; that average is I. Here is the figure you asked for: 93.8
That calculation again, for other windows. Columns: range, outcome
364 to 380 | 85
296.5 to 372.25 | 77.1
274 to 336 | 81.4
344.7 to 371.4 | 79.3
